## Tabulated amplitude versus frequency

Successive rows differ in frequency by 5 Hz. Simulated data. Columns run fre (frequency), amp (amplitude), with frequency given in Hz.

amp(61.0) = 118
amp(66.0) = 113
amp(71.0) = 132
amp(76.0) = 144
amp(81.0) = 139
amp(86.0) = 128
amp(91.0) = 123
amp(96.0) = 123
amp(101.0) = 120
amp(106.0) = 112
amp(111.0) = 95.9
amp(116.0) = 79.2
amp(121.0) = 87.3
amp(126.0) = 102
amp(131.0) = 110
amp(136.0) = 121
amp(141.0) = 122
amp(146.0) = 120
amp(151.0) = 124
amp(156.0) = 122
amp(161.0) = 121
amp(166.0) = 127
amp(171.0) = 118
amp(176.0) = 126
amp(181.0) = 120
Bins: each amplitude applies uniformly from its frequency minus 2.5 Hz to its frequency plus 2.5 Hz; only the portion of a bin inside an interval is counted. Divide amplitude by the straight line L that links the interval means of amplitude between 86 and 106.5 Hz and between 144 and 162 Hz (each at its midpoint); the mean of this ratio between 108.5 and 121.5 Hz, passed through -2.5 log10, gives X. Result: 0.36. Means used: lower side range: 121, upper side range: 122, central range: 87.5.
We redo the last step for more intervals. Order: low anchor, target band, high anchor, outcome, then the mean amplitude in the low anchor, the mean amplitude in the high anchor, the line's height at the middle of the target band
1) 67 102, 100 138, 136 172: 0.22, 130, 122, 126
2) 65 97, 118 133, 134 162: 0.25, 130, 122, 124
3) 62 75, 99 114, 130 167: 0.14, 124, 121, 123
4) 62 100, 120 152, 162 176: 0.11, 128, 123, 125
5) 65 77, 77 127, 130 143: 0.12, 130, 118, 124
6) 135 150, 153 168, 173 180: 0.00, 121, 124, 123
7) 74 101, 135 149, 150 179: 0.03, 130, 123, 125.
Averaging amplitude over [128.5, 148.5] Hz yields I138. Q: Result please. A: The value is 118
